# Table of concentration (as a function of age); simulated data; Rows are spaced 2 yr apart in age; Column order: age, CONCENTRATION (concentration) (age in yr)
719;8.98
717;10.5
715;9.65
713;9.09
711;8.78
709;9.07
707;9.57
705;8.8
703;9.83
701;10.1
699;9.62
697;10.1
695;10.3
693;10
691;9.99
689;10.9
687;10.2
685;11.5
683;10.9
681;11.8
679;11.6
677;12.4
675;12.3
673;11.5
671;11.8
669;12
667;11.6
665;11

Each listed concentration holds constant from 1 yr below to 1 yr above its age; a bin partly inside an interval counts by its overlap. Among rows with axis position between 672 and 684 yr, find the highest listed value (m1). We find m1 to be 12.4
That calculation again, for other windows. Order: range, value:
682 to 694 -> 11.5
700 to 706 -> 10.1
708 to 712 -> 9.07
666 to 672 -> 12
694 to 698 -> 10.3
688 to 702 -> 10.9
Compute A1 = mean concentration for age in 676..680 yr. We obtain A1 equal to 12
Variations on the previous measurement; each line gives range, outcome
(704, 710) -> 9.15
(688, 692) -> 10.4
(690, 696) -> 10.1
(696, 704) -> 9.91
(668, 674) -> 11.8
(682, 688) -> 10.9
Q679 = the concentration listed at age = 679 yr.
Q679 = 11.6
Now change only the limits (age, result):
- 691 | 9.99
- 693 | 10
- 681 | 11.8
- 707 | 9.57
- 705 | 8.8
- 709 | 9.07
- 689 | 10.9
